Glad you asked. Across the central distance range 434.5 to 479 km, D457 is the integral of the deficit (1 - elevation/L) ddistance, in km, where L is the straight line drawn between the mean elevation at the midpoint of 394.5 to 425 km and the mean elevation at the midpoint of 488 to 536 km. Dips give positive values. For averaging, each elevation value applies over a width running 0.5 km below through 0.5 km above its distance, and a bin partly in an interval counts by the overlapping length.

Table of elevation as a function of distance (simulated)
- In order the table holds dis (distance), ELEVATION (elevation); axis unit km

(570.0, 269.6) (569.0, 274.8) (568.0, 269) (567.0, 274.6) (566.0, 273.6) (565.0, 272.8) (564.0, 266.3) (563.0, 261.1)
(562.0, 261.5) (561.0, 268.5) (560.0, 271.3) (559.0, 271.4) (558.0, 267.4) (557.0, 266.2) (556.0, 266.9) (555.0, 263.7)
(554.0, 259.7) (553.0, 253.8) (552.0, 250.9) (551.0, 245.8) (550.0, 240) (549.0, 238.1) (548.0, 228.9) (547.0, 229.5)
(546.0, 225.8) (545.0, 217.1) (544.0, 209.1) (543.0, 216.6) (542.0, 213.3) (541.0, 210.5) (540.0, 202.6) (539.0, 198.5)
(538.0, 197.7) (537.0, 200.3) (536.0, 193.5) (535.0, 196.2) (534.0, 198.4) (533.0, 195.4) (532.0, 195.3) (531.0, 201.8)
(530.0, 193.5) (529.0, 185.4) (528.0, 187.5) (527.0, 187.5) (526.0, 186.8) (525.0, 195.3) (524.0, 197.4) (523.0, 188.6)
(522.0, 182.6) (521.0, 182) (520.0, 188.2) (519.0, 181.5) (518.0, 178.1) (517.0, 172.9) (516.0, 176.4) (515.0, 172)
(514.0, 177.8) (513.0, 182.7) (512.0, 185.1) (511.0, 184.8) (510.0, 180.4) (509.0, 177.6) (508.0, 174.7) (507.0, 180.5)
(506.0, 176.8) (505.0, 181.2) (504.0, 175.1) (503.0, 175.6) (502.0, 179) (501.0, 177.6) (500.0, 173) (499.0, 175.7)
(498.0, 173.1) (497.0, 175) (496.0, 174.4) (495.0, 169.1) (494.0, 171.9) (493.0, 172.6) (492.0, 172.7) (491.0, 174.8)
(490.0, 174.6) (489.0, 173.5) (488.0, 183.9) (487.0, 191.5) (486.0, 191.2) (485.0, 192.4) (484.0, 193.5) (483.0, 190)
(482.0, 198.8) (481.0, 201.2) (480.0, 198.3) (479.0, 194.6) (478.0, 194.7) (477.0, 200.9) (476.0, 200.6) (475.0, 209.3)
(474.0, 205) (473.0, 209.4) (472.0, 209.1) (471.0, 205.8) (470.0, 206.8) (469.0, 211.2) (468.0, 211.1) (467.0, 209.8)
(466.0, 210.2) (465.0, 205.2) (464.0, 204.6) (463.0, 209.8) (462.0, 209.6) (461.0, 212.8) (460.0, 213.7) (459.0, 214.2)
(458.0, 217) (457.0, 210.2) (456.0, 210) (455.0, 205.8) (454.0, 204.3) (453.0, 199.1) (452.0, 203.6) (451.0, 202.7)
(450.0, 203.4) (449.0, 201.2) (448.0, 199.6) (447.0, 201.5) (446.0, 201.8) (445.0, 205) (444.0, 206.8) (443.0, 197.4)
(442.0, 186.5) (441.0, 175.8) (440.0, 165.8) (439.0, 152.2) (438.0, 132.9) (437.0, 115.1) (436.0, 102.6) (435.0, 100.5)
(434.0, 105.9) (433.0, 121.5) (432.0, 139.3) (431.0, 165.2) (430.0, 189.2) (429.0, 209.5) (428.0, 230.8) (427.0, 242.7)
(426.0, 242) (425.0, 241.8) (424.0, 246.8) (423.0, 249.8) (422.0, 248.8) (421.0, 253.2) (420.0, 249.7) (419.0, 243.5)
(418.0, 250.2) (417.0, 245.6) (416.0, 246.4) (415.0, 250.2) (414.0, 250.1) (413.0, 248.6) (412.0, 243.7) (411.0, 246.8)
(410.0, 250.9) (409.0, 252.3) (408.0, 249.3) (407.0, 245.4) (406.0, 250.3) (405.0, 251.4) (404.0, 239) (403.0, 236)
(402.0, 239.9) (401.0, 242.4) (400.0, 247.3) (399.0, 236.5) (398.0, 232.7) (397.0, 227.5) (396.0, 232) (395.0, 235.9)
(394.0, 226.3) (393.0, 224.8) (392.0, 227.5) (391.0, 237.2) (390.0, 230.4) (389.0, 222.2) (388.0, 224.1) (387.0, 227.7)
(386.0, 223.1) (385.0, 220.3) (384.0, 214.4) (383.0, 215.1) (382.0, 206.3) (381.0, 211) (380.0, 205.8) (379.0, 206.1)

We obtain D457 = 4.2 km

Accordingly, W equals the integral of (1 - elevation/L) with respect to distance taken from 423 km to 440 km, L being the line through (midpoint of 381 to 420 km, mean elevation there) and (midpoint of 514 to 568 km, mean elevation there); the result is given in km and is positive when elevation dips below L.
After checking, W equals 4.4 km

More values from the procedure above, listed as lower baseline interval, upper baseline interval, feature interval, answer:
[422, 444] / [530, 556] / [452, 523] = 2.70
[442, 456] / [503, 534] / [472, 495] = 0.33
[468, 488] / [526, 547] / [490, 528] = 4.10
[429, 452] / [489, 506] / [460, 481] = -4.18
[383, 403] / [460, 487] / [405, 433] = -1.66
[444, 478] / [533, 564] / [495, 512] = 3.31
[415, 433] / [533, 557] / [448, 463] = 1.24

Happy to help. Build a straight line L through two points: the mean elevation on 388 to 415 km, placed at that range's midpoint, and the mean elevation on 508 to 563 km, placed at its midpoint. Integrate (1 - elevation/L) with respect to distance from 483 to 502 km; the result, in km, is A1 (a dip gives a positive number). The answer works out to 3.6 km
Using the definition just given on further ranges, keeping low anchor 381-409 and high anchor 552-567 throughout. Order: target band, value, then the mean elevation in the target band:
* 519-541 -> 5.6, 193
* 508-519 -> 3.3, 179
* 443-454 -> 1.8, 202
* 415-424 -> -0.4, 248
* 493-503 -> 3.1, 174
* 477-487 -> 2.2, 195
